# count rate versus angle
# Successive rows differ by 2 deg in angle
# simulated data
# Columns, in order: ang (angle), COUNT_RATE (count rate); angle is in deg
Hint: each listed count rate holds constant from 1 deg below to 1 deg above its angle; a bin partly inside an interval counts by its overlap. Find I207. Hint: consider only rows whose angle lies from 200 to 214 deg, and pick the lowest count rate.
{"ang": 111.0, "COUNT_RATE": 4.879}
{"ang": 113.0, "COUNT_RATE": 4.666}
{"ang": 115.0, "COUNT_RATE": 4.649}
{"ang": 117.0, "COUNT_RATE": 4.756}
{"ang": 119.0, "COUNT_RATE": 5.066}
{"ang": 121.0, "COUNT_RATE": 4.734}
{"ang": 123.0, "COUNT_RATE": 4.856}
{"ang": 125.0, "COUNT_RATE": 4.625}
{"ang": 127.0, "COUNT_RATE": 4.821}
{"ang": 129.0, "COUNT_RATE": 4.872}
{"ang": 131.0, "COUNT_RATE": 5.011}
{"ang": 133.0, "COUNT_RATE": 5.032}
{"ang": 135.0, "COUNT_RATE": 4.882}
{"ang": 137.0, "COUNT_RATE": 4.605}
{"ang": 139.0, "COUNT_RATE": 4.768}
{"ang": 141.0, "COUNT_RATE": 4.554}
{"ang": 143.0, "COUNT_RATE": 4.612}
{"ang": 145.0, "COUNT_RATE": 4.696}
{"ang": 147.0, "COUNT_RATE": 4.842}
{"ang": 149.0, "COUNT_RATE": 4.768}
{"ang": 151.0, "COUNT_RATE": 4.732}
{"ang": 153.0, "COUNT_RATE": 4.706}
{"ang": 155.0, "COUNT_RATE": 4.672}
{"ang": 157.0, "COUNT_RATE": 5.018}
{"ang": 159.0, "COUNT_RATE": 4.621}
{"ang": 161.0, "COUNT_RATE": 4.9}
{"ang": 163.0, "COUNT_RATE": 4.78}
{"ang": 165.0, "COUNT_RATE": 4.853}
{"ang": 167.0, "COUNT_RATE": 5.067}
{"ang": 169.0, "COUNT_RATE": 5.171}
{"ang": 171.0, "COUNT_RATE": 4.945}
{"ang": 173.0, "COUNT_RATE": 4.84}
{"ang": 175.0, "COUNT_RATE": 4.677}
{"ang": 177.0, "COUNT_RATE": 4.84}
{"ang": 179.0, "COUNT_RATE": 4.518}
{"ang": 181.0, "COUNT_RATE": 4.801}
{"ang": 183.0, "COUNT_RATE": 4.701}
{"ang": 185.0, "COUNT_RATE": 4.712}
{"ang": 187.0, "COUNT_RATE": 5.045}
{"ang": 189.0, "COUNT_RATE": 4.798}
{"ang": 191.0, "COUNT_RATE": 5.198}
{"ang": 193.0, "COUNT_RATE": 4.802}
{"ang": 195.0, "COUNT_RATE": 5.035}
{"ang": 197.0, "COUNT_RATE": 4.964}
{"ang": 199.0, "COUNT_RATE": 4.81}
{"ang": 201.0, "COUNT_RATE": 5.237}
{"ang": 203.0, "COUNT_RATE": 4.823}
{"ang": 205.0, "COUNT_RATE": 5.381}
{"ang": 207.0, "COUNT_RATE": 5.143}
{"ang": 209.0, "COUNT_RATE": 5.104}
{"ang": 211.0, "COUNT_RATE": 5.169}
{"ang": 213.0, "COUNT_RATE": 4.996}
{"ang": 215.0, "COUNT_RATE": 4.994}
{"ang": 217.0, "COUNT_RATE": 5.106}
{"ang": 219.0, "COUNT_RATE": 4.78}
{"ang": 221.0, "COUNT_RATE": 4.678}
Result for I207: 4.823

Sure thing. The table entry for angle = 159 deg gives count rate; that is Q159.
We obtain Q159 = 4.621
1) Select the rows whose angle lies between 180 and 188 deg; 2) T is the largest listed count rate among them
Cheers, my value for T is 5.045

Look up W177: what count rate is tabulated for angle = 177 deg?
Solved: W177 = 4.84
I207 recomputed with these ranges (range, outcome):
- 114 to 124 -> 4.649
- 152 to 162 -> 4.621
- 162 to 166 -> 4.78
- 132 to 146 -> 4.554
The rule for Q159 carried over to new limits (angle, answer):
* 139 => 4.768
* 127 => 4.821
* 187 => 5.045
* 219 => 4.78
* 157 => 5.018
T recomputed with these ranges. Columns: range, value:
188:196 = 5.198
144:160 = 5.018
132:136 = 5.032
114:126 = 5.066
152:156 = 4.706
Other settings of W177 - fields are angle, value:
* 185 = 4.712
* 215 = 4.994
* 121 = 4.734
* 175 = 4.677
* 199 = 4.81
